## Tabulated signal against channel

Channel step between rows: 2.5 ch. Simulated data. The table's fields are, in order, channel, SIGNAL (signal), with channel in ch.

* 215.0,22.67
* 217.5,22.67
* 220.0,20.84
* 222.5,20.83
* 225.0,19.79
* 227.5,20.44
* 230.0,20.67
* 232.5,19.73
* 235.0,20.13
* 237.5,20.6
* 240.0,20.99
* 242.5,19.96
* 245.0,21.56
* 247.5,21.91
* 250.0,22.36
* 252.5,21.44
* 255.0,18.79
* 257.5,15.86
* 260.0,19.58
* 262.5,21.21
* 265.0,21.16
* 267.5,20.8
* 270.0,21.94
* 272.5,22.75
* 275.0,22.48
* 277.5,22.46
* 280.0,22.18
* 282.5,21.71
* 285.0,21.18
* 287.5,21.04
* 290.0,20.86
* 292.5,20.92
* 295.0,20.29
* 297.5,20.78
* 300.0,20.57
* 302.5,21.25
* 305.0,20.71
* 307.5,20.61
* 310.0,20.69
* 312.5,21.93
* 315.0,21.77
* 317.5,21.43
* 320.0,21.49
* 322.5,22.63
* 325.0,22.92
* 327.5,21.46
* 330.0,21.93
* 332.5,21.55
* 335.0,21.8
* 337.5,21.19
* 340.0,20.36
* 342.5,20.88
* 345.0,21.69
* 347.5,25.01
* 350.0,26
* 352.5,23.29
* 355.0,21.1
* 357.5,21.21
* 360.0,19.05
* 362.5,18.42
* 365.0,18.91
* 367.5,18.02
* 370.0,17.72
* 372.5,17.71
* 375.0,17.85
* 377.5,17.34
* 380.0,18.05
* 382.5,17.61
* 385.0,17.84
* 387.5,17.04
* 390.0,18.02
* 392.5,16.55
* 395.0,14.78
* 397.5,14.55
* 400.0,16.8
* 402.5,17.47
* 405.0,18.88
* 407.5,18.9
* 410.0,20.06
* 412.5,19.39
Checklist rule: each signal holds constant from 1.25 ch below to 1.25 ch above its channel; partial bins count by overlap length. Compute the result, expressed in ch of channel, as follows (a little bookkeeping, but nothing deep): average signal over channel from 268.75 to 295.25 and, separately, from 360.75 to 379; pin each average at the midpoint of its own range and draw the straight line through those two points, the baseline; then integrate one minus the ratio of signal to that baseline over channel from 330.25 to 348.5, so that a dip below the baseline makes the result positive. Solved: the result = -2.3 ch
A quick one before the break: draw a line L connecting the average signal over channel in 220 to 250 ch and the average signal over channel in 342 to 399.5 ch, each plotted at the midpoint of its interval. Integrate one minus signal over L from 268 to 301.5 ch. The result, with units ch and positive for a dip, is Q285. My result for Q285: -2.3 ch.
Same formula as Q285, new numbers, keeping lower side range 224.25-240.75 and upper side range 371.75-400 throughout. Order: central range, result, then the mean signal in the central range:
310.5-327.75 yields -3.2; 21.9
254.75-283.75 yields -2.2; 21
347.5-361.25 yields -3.6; 22.4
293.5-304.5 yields -1.1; 20.7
